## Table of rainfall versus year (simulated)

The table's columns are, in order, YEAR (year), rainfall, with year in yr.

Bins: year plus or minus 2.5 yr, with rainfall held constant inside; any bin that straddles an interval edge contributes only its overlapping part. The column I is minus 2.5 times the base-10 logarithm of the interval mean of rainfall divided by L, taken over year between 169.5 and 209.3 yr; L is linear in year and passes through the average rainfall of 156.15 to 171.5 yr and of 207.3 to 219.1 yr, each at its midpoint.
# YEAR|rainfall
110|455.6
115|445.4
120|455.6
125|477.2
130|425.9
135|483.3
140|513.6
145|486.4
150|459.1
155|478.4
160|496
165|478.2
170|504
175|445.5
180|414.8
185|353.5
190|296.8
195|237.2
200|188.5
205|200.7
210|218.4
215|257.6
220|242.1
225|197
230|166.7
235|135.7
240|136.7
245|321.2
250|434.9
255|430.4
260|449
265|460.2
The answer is 0.17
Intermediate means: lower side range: 491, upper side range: 238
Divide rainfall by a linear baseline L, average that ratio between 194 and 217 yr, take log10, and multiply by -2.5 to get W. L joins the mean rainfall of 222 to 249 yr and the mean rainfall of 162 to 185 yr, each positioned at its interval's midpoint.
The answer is 0.42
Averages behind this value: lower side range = 450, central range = 219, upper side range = 206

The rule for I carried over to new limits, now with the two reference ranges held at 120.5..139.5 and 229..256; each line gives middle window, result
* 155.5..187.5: -0.14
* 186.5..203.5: 0.40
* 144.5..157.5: -0.10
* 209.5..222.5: 0.28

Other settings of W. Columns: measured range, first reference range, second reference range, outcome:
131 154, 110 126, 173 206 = -0.19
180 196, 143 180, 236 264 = 0.34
